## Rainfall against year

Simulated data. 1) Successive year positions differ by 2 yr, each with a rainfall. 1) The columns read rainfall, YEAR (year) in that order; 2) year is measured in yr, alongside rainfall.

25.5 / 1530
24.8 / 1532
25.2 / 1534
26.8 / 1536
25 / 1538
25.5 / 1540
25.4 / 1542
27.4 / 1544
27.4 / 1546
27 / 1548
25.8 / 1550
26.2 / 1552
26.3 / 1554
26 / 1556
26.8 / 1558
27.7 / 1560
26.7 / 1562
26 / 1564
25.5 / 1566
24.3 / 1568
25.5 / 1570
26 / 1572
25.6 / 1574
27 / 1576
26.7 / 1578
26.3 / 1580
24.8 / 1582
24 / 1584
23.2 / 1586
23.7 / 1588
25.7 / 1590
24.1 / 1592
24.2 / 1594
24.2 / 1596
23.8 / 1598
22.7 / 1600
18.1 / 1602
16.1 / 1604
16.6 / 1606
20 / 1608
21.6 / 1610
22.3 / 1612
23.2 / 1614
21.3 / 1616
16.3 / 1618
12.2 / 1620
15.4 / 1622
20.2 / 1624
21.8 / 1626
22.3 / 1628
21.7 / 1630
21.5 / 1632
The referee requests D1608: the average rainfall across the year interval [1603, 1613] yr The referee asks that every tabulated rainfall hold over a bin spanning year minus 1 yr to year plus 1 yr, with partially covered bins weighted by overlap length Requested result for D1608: 19.3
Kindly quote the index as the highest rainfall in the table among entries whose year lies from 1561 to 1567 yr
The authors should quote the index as 26.7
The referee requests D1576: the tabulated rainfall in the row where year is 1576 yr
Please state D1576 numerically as 27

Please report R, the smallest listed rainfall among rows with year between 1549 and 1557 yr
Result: 25.8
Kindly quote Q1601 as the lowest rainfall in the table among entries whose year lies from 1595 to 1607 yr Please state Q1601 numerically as 16.1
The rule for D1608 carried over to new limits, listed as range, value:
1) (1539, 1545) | 26.1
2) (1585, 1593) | 24.2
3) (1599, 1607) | 18.4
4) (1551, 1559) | 26.3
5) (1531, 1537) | 25.6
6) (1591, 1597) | 24.2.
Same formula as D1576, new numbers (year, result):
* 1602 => 18.1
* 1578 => 26.7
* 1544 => 27.4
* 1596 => 24.2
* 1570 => 25.5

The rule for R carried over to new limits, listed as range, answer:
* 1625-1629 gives 21.8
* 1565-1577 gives 24.3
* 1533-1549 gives 25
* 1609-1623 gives 12.2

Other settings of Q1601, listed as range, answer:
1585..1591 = 23.2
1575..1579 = 26.7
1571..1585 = 24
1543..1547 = 27.4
